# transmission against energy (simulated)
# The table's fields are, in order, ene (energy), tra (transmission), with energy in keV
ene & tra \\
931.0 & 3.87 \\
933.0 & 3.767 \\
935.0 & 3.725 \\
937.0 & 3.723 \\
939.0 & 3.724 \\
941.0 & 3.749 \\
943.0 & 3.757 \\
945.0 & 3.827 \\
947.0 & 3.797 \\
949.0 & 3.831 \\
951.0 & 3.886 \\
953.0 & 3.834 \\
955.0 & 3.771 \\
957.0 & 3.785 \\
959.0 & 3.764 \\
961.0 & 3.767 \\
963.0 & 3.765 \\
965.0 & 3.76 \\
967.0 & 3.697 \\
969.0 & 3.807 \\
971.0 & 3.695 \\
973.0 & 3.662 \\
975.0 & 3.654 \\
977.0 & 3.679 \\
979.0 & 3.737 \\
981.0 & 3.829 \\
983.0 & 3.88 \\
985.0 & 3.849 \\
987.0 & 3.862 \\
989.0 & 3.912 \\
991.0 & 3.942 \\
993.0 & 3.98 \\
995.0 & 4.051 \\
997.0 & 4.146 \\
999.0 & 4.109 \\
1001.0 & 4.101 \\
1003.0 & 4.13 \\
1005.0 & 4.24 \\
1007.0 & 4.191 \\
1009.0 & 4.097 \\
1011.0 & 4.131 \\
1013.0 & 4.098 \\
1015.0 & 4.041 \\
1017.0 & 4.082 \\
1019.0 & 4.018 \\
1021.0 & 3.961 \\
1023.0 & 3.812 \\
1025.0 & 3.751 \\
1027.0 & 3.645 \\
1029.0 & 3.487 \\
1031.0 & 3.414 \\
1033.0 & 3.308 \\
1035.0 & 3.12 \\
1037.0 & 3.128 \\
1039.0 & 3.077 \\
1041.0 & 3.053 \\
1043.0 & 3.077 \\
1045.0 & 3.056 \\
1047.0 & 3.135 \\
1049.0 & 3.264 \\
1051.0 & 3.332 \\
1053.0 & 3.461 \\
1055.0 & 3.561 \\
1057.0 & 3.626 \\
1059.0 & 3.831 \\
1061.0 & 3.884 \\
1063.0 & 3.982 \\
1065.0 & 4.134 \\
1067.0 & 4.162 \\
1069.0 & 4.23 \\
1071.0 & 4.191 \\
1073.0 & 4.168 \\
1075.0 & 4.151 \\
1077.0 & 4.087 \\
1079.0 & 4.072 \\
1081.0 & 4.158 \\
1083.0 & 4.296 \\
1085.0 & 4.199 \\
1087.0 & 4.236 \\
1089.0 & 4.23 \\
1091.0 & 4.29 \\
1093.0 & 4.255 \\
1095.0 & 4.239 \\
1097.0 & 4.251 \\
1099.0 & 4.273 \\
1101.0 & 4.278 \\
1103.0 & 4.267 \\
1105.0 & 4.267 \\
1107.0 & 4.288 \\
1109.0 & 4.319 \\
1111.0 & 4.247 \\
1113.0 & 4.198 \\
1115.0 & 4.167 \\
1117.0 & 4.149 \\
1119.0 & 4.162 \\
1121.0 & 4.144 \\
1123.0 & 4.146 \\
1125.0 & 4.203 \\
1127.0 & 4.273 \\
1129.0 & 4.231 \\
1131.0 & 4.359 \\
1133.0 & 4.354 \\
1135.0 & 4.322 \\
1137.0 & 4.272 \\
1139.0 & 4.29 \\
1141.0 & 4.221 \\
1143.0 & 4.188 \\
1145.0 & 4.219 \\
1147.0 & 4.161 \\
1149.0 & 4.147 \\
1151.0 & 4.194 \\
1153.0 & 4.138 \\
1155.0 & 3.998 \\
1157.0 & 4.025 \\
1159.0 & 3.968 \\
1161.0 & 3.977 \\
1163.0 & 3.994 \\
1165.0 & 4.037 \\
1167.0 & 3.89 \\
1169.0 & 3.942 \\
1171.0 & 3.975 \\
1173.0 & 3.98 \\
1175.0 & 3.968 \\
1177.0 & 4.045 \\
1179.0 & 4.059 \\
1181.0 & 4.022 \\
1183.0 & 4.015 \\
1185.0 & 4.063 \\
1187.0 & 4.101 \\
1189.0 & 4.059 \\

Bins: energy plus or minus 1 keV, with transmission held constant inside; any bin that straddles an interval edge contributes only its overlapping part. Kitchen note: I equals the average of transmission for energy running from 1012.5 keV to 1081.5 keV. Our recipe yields 3.7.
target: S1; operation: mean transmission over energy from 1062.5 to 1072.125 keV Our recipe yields 4.15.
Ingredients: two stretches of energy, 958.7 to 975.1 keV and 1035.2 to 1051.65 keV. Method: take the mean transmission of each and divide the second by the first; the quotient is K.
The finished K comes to 0.84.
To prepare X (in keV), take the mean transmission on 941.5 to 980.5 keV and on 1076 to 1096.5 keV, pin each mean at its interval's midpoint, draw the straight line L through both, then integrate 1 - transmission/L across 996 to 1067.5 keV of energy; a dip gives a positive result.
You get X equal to 5.3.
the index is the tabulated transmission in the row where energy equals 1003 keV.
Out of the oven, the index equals 4.13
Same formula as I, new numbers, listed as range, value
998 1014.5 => 4.13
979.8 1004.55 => 3.99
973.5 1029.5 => 3.94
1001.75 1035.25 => 3.87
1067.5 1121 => 4.22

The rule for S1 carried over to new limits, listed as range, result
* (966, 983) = 3.73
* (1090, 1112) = 4.27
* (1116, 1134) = 4.22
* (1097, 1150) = 4.24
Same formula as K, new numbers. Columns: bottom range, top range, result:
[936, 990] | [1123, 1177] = 1.09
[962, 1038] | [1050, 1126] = 1.07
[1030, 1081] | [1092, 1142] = 1.17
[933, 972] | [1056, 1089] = 1.08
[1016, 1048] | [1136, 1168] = 1.19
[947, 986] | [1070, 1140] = 1.12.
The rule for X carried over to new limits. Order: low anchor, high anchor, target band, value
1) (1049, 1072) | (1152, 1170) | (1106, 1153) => -3.37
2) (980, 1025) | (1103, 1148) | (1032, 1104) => 5.25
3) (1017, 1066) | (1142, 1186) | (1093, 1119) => -3.07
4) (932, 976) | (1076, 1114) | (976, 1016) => -1.00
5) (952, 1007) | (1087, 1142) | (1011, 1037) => 1.78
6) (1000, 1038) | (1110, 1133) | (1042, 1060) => 2.64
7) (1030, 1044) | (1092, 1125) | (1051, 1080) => -2.84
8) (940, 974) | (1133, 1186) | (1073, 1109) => -2.22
